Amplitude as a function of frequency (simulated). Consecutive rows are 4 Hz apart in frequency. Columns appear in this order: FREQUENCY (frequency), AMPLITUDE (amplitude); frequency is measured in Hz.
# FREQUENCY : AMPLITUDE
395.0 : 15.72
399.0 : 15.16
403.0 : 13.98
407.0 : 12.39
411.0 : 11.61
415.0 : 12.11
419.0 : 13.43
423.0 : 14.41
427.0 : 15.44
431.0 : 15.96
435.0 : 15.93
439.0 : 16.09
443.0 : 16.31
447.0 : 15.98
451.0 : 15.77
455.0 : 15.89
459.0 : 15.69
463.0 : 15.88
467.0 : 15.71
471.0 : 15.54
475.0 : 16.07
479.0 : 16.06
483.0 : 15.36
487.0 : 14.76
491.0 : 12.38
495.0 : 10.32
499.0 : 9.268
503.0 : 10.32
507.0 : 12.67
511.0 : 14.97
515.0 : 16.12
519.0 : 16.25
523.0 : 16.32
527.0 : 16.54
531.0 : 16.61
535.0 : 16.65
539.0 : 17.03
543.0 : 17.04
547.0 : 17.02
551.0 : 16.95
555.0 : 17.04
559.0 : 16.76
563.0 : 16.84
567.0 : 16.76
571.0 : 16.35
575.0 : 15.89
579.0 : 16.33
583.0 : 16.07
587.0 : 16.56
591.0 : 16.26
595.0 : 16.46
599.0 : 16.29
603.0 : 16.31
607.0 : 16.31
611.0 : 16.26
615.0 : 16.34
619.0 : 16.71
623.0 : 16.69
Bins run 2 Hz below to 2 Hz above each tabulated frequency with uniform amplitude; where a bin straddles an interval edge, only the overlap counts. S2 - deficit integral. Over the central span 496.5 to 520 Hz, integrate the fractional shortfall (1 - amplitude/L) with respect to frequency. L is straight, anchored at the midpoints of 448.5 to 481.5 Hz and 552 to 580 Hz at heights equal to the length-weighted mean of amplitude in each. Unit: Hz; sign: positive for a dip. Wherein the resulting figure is 4.5 Hz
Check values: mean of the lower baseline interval 15.8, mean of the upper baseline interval 16.6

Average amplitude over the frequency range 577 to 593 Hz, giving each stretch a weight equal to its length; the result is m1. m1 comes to 16.3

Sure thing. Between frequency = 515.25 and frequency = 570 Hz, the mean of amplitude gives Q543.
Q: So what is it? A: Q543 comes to 16.7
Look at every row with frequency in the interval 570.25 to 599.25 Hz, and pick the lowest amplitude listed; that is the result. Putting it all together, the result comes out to 15.89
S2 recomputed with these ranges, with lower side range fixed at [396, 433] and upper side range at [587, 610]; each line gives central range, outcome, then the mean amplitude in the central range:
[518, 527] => -0.6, 16.3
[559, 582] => -0.7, 16.4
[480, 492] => 0.3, 14.5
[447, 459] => -1.2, 15.8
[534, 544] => -0.9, 16.9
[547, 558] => -0.9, 17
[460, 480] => -1.7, 15.8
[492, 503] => 3.6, 10.1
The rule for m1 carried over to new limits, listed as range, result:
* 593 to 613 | 16.3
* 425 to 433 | 15.7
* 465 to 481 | 15.8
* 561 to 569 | 16.8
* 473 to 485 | 15.8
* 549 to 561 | 16.9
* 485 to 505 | 11.4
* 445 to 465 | 15.8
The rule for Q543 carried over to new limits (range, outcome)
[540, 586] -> 16.6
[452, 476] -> 15.8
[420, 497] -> 15.2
